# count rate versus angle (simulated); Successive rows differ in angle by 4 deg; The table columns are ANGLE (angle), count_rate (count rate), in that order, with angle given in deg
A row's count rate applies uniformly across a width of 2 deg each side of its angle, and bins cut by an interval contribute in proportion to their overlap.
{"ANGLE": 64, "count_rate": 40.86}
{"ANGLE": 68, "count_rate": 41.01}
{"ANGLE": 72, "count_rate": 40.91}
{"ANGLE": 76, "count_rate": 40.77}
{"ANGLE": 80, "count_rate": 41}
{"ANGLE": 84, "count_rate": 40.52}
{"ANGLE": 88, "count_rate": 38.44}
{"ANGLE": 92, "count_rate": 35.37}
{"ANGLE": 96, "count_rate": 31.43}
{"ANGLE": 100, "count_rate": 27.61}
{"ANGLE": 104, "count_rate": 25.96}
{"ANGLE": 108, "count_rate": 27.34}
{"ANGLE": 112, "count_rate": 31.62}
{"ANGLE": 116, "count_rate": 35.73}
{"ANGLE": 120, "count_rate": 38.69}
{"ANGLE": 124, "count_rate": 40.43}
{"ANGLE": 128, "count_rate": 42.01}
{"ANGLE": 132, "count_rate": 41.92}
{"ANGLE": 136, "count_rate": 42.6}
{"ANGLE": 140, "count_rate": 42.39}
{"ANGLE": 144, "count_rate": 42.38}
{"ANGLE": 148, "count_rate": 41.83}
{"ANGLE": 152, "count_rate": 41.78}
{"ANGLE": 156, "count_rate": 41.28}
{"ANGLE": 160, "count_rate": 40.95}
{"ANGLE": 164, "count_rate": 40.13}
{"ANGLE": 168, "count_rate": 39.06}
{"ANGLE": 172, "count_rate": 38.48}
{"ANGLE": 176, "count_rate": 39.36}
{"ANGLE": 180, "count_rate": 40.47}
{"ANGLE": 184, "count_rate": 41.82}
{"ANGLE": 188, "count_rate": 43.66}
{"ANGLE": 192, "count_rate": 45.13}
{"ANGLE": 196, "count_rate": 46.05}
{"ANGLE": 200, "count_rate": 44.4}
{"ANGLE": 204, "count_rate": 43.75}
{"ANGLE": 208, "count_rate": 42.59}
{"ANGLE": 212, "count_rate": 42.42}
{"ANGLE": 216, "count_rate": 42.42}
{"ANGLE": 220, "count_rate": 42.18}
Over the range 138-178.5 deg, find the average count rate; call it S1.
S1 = 40.8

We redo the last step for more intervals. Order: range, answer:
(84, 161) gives 37.4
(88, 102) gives 32.5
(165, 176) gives 39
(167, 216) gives 42.3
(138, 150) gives 42.2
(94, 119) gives 30.3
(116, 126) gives 38.8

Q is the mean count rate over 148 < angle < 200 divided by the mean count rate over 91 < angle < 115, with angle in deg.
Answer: 1.39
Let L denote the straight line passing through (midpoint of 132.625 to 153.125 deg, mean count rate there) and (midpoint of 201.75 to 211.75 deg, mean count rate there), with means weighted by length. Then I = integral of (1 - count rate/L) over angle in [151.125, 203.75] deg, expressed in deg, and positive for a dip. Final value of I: 1.08 deg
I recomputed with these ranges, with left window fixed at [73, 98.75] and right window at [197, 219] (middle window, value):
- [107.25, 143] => 0.9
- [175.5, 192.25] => 0.0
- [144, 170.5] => 0.0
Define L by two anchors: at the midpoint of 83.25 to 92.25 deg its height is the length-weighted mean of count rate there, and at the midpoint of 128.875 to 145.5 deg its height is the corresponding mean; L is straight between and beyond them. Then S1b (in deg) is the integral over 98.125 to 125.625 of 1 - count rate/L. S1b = 5.4 deg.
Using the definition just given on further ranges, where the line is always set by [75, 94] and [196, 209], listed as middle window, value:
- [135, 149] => -0.27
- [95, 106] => 3.24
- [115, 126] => 0.57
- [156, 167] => 0.47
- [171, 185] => 0.98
